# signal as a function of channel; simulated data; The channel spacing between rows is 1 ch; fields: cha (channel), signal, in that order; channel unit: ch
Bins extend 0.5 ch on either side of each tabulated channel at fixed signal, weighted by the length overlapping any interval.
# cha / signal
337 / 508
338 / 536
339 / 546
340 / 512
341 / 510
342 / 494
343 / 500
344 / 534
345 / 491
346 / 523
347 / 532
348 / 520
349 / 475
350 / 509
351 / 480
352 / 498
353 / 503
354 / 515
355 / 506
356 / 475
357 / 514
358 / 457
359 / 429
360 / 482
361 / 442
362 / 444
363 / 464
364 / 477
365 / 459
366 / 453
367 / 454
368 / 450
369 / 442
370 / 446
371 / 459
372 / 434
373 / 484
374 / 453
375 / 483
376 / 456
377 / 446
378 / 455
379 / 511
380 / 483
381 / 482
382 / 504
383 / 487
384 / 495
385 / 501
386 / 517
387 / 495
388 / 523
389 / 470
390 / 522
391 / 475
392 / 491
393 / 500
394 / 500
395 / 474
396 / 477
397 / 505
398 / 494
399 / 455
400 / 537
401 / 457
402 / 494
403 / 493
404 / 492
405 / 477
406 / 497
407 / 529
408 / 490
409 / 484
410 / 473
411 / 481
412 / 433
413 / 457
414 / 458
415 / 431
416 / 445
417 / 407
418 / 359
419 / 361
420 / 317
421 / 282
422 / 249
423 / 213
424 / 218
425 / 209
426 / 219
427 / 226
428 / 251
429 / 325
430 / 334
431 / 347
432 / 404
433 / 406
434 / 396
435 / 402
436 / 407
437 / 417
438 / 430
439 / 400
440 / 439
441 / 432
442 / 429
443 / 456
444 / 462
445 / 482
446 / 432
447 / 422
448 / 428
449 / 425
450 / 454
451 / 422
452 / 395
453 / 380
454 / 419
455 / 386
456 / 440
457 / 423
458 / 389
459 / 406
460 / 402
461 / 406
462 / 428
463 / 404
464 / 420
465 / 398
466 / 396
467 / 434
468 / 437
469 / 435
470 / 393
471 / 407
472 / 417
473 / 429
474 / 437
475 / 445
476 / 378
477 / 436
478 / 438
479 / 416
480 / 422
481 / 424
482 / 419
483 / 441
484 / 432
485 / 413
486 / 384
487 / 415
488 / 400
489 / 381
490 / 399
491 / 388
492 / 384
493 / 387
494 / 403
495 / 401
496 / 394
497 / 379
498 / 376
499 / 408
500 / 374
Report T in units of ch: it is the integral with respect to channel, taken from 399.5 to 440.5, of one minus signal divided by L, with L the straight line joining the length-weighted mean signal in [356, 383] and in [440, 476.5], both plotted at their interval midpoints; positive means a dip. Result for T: 4.34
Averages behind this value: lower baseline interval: 465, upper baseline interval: 421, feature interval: 394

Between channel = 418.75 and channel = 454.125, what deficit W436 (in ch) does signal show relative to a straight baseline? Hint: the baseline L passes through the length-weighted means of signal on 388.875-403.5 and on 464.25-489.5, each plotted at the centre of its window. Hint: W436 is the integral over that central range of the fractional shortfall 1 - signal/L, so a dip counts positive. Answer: 6.5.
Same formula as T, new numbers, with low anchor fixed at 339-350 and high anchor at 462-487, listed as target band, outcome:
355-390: 1.3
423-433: 3.7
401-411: -0.5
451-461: 0.6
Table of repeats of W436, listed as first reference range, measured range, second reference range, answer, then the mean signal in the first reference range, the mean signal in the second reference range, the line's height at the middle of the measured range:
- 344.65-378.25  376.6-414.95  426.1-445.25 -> -4.7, 474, 387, 434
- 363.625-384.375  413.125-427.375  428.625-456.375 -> 3.7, 467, 414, 431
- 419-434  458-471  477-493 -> -1.5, 292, 410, 369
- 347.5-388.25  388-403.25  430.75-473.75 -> -1.1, 477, 418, 457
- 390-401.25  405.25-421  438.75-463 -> 1.1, 490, 423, 469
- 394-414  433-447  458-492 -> 0.6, 484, 414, 448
